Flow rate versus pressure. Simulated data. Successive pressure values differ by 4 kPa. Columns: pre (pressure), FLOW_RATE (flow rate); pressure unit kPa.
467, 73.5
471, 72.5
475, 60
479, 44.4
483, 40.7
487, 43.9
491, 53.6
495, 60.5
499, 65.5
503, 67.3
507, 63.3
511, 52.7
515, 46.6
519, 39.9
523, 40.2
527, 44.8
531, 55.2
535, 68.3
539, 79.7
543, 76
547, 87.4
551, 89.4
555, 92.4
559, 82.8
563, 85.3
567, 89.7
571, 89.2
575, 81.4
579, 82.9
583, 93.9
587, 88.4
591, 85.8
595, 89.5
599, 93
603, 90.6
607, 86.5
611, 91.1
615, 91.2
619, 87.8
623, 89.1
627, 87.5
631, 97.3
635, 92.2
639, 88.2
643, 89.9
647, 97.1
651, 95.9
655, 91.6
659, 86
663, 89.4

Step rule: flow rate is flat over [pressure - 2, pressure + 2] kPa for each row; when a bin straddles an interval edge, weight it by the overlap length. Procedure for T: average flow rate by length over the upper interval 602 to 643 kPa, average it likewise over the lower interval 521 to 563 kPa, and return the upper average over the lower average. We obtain 1.2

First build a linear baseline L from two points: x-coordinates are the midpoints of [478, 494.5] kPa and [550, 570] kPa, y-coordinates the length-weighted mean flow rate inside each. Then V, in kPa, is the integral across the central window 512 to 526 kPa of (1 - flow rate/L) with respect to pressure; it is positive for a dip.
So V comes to 4.70 kPa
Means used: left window 47.1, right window 87.9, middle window 43.2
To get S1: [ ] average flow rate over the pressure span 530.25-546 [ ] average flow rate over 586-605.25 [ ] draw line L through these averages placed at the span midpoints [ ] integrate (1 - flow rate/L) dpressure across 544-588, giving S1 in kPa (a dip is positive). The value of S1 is -3.8 kPa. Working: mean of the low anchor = 72.1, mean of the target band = 87.2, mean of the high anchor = 89.5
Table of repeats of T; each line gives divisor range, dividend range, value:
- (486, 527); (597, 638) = 1.70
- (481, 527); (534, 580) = 1.62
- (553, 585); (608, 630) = 1.03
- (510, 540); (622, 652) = 1.75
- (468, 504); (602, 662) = 1.60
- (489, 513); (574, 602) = 1.46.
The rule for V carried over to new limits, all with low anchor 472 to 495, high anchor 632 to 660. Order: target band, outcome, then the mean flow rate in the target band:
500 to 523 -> 1.6 kPa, 53.3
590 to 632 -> -3.5 kPa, 89.9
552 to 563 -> -2.8 kPa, 87.3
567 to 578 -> -1.9 kPa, 85.9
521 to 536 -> 2.7 kPa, 51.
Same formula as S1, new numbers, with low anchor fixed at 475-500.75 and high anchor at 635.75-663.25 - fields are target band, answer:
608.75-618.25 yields -0.92 kPa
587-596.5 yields -1.29 kPa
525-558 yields -4.54 kPa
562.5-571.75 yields -2.22 kPa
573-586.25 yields -2.12 kPa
